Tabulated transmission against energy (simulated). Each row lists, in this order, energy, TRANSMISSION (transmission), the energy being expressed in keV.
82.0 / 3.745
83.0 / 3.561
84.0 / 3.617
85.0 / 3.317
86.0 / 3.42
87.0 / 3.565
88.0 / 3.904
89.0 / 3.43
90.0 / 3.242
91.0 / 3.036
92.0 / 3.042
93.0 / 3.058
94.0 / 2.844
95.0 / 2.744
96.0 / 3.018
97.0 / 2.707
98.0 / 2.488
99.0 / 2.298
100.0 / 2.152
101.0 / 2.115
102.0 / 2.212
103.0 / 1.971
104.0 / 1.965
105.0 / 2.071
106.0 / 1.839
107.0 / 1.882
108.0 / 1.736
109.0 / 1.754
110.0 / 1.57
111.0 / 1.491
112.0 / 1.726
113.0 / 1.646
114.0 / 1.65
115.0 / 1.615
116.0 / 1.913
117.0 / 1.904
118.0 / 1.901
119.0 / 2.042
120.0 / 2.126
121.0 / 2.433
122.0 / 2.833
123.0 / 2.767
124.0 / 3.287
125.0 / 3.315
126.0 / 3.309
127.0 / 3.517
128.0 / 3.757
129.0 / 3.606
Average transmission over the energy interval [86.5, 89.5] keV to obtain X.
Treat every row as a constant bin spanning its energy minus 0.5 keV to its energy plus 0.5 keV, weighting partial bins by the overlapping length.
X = 3.63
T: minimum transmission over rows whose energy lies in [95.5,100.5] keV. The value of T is 2.152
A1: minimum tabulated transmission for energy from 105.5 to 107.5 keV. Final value 1.839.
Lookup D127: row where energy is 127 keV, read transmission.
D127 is 3.517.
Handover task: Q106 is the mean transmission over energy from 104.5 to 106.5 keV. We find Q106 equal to 1.96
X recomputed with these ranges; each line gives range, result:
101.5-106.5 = 2.01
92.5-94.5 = 2.95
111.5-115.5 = 1.66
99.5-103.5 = 2.11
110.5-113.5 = 1.62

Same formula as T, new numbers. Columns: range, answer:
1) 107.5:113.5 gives 1.491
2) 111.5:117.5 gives 1.615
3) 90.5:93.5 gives 3.036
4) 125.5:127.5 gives 3.309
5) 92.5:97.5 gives 2.707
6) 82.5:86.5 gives 3.317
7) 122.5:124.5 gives 2.767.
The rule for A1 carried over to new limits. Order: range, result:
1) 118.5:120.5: 2.042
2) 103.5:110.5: 1.57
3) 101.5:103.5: 1.971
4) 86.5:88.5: 3.565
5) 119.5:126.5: 2.126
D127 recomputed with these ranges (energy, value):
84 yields 3.617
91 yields 3.036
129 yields 3.606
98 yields 2.488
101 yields 2.115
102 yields 2.212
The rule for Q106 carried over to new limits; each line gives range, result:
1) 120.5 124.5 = 2.83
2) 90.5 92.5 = 3.04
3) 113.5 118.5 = 1.8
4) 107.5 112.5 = 1.66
